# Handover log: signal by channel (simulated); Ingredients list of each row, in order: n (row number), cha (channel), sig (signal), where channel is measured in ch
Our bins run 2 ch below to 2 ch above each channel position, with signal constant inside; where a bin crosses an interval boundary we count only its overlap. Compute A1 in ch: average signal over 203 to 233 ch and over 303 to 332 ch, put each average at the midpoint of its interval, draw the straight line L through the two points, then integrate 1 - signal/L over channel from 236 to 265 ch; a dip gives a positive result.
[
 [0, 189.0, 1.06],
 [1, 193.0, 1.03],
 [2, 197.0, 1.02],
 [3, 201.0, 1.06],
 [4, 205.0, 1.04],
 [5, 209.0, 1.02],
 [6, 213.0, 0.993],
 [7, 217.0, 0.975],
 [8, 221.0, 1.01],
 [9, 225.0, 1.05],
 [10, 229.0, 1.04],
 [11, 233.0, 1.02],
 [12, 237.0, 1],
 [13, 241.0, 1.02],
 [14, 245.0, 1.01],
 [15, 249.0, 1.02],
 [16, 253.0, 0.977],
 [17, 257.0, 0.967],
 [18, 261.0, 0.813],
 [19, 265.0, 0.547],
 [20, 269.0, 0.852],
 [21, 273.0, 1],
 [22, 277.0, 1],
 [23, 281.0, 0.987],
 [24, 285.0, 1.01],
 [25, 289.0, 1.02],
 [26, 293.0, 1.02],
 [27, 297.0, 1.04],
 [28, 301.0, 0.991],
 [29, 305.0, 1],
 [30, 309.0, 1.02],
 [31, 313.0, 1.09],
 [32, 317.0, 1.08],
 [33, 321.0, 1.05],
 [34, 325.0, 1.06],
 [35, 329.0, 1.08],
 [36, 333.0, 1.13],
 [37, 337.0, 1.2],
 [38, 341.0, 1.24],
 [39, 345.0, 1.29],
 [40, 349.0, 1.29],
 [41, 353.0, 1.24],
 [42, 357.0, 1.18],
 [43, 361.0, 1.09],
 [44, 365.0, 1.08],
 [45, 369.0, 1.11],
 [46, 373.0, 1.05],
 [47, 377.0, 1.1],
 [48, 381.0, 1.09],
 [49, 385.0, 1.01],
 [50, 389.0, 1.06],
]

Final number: 2.5 ch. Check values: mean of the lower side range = 1.02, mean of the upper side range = 1.06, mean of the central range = 0.942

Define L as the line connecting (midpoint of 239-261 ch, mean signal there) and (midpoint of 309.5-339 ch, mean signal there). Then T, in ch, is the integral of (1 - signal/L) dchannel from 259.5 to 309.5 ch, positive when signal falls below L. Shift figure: 4.4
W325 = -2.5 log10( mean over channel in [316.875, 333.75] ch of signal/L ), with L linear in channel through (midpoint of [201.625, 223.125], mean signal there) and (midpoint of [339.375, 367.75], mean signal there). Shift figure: 0.08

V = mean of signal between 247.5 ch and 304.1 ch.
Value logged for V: 0.946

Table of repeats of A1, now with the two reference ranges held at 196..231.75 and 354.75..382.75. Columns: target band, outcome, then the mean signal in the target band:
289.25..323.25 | 1.1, 1.04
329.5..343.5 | -1.2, 1.18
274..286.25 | 0.7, 0.998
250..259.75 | 0.7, 0.965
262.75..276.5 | 3.0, 0.822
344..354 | -1.7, 1.27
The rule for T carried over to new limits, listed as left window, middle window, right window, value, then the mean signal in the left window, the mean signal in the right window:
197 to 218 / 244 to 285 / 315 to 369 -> 6.0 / 1.02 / 1.15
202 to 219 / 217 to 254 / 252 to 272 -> -3.7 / 1.01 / 0.832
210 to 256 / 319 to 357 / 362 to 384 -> -4.0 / 1.01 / 1.08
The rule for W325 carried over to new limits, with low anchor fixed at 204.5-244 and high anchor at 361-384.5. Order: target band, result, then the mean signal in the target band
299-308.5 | 0.05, 0.999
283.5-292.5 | 0.03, 1.02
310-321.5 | -0.02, 1.07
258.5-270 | 0.37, 0.737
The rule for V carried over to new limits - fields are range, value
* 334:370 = 1.19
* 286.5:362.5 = 1.11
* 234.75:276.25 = 0.924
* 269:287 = 0.983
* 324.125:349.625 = 1.18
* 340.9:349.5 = 1.28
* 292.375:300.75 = 1.02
